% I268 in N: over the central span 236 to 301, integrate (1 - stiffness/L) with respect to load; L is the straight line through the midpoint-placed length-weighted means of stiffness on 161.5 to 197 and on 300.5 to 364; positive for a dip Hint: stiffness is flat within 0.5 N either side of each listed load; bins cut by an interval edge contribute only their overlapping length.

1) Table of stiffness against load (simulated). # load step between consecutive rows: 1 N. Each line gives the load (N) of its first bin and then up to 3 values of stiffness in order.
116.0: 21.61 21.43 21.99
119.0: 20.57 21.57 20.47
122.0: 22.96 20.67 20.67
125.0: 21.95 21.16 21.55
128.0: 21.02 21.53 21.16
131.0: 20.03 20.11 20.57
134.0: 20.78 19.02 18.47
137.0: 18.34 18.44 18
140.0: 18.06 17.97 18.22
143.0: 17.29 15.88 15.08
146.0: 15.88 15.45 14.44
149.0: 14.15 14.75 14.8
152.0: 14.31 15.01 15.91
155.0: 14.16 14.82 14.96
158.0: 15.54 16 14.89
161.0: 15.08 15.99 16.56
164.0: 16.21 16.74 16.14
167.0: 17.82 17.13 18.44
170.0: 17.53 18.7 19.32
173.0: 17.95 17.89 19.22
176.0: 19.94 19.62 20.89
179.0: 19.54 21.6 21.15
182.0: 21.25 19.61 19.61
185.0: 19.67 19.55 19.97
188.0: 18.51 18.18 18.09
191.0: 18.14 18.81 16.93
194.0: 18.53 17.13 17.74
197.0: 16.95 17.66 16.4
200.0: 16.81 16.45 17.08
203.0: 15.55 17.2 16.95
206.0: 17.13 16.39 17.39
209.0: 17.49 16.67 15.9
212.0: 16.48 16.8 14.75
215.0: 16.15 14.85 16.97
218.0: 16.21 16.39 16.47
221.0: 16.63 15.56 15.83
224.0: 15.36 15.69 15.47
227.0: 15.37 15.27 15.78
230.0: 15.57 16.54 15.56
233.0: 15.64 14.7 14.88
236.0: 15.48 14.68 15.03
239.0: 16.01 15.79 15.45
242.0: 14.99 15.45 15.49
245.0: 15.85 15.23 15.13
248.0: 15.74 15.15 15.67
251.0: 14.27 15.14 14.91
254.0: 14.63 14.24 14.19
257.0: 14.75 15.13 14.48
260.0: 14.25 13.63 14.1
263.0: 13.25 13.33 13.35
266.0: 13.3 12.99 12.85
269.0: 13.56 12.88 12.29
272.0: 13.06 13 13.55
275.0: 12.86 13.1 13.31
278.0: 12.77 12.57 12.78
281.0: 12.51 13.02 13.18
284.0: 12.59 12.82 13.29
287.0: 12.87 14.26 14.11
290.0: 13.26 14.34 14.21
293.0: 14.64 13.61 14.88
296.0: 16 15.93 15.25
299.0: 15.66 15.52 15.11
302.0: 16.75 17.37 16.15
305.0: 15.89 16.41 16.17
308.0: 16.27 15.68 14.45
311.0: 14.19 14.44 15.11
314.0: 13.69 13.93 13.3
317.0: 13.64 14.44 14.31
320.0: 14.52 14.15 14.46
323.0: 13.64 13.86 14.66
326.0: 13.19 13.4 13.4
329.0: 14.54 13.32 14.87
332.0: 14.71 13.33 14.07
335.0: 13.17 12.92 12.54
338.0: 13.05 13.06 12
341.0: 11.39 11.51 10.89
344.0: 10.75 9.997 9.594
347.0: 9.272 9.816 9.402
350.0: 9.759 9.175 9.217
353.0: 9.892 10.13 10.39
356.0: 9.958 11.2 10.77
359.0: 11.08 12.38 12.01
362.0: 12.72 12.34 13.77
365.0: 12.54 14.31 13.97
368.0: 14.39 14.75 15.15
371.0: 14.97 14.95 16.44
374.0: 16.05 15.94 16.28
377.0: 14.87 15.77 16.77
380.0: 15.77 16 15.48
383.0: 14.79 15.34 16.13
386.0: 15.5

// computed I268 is 4.75 N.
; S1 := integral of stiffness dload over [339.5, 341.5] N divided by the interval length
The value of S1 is 11.7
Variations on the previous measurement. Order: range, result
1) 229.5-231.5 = 16.1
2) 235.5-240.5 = 15.4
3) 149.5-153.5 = 14.7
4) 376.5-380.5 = 15.8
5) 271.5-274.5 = 13.2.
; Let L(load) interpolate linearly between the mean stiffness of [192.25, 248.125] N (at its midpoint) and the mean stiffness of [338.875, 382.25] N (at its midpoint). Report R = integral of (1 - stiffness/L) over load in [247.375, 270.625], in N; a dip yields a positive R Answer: 1.5 N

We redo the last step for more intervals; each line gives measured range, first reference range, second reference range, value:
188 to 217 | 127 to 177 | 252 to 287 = -2.4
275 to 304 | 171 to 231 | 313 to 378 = 1.0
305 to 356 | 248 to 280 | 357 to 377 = 3.6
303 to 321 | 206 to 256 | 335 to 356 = -4.0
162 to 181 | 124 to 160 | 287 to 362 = -1.7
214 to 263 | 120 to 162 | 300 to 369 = 0.4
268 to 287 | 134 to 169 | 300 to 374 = 1.7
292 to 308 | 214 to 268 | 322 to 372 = -2.5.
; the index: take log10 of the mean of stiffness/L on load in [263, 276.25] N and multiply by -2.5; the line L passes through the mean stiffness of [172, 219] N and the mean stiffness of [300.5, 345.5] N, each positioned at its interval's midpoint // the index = 0.19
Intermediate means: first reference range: 17.9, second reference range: 14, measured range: 13.1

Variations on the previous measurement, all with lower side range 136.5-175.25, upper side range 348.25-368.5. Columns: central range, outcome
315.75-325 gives -0.14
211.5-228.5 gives -0.07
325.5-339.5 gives -0.12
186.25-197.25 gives -0.17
